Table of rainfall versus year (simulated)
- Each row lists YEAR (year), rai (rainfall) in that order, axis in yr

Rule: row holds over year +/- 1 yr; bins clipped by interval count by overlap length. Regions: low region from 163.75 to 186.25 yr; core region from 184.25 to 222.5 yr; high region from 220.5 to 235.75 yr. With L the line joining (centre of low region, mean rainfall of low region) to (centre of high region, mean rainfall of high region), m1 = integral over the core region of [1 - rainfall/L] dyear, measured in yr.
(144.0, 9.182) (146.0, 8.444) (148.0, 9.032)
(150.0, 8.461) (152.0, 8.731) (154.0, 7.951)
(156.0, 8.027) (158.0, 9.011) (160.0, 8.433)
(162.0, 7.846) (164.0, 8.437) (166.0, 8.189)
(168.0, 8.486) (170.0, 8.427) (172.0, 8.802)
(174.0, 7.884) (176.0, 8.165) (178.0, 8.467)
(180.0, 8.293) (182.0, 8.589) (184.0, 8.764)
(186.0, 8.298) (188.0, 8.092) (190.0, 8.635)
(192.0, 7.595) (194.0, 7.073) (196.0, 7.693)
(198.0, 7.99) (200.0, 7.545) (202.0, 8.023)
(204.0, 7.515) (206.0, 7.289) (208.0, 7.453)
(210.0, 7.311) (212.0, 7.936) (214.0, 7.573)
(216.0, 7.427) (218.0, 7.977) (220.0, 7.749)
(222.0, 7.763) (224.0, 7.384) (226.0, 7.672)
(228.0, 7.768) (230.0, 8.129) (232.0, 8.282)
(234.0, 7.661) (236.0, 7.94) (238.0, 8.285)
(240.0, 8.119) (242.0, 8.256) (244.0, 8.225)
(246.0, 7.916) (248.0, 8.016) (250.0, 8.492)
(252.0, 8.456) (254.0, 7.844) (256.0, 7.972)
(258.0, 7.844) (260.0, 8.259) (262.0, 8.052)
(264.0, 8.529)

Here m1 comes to 1.6 yr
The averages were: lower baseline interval 8.4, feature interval 7.75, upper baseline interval 7.81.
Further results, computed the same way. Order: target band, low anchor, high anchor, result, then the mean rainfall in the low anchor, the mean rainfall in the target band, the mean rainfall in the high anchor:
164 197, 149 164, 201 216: -0.93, 8.36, 8.22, 7.58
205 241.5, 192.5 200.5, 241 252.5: 0.70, 7.58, 7.77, 8.22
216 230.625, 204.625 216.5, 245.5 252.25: -0.01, 7.5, 7.74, 8.22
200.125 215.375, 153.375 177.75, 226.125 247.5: 1.07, 8.32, 7.58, 8.04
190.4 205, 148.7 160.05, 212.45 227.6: 0.47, 8.45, 7.67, 7.66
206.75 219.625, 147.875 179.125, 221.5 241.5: 0.68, 8.38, 7.61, 7.91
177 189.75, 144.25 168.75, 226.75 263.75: -0.14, 8.44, 8.43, 8.09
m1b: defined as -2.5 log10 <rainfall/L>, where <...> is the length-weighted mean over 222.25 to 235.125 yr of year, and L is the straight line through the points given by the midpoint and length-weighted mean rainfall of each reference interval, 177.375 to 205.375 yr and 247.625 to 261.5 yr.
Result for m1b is 0.04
